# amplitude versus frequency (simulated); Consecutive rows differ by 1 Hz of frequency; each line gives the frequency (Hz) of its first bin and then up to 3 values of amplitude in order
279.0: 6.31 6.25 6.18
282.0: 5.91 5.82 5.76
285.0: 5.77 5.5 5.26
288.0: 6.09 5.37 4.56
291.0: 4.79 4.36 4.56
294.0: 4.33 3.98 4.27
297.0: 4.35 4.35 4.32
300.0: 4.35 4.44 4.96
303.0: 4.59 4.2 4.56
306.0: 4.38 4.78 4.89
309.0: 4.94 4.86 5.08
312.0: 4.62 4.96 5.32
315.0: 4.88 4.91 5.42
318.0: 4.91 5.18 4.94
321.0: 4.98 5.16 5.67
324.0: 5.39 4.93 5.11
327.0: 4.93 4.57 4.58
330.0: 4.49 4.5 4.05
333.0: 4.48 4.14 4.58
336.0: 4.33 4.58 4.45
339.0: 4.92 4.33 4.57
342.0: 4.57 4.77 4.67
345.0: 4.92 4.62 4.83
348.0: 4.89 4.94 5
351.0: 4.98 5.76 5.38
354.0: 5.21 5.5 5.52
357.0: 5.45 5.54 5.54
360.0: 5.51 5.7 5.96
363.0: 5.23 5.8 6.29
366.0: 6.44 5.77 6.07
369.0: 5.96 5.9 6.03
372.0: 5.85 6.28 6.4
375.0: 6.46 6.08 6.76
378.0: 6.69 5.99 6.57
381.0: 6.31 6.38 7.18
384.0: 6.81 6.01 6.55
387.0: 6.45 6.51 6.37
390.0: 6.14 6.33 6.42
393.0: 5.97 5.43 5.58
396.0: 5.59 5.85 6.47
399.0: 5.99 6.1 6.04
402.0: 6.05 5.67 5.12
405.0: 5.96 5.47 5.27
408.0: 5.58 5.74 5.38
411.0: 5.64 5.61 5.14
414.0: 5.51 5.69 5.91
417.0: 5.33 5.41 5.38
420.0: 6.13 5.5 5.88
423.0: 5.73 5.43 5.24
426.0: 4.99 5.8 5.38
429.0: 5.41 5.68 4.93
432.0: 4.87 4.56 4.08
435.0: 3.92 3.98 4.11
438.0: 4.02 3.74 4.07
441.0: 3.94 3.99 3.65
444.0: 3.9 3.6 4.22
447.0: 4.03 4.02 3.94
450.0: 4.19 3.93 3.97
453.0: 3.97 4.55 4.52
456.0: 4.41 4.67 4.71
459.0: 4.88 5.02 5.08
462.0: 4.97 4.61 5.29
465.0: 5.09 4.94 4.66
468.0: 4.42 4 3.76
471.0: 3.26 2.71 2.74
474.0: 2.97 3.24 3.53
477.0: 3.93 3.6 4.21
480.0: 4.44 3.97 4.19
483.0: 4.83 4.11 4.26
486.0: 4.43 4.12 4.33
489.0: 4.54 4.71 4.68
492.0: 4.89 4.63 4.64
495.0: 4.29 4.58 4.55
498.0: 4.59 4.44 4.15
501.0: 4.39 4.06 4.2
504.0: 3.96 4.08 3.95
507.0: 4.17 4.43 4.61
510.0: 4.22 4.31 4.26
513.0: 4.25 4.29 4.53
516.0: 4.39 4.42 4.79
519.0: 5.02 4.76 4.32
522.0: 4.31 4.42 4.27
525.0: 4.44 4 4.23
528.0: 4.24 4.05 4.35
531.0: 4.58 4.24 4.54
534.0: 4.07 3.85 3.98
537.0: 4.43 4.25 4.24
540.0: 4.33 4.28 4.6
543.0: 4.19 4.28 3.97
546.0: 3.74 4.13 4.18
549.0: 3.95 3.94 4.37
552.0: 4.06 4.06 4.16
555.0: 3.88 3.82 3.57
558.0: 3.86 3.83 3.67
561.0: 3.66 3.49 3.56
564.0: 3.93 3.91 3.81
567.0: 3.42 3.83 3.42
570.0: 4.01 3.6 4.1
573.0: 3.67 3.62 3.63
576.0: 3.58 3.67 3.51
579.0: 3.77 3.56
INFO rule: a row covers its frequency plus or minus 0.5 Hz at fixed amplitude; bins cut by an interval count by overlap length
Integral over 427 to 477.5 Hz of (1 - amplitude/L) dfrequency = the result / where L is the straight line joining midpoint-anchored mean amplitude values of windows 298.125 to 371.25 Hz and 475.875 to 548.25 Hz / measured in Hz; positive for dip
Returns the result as 3.3 Hz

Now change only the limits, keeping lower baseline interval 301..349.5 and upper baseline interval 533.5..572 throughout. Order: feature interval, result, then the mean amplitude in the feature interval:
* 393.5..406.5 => -3.7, 5.79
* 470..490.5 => 1.5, 3.9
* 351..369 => -4.0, 5.67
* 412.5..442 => -4.0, 5.01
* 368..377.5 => -3.3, 6.18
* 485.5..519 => -2.1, 4.4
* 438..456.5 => 1.3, 4.04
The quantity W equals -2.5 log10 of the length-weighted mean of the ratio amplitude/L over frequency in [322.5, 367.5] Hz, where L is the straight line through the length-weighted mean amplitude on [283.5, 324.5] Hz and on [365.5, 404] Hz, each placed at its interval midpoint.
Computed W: 0.10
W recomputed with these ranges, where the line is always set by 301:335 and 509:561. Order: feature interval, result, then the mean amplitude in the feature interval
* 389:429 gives -0.24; 5.69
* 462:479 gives 0.11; 3.96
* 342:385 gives -0.22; 5.75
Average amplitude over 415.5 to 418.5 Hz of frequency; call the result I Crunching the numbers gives 5.55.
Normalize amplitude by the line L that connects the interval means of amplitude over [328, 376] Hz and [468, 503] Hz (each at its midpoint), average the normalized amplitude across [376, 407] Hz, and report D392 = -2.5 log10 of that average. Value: -0.24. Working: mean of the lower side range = 5.23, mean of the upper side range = 4.12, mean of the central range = 6.14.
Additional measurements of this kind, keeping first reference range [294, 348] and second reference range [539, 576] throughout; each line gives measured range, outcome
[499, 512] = -0.037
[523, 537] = -0.062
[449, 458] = -0.006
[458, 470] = -0.132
